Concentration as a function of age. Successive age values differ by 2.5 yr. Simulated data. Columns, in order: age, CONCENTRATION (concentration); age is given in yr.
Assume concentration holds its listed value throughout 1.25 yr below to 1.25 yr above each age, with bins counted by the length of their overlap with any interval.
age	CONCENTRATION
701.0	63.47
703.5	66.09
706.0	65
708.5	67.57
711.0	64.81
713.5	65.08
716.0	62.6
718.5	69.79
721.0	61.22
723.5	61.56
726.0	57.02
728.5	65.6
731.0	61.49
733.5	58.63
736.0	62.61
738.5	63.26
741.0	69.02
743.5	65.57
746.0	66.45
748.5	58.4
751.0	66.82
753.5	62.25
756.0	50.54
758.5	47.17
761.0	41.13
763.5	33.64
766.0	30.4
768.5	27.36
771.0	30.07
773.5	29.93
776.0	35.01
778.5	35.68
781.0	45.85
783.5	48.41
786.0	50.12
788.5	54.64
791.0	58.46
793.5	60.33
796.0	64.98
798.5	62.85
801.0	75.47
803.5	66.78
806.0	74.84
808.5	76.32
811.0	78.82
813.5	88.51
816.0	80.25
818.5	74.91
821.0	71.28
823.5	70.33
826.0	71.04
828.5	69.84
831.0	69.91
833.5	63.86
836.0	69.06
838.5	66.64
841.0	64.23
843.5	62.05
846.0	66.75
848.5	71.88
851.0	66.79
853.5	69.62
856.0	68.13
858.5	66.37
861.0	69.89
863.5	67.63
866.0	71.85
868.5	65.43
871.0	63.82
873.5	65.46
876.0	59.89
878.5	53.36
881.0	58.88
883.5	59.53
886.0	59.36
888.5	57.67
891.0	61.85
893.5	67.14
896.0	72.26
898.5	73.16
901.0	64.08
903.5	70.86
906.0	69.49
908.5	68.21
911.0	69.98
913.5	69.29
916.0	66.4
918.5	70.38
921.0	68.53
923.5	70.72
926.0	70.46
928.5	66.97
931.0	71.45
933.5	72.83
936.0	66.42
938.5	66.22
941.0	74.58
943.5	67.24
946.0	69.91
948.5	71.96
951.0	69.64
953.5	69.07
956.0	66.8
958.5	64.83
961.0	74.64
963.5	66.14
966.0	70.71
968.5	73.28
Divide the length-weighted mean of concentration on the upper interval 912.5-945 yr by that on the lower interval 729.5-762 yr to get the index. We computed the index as 1.16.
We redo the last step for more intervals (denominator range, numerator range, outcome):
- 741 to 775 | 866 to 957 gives 1.41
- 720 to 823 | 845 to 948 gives 1.16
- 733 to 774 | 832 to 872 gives 1.32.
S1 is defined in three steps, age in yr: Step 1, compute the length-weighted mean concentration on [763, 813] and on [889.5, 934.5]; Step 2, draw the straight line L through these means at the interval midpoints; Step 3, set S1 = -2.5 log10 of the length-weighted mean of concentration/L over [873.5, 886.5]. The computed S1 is 0.11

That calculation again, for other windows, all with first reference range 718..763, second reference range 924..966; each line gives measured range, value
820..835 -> -0.09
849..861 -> -0.05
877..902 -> 0.07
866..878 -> 0.04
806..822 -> -0.23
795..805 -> -0.09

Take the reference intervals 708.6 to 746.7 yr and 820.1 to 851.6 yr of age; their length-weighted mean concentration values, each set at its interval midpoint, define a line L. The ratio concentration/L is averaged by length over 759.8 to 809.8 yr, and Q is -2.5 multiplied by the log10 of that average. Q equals 0.30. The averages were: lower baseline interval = 63.7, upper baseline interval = 68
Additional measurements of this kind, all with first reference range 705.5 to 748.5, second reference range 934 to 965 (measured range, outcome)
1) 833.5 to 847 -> 0.015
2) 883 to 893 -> 0.126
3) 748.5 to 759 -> 0.122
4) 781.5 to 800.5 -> 0.140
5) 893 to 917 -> -0.019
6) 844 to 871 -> -0.019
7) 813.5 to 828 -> -0.134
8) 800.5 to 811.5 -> -0.131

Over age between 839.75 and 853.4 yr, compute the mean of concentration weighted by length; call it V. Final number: 66.6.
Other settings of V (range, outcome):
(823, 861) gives 67.8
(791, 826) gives 72.2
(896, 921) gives 69.2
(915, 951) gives 69.6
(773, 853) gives 64.3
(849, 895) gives 64.2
